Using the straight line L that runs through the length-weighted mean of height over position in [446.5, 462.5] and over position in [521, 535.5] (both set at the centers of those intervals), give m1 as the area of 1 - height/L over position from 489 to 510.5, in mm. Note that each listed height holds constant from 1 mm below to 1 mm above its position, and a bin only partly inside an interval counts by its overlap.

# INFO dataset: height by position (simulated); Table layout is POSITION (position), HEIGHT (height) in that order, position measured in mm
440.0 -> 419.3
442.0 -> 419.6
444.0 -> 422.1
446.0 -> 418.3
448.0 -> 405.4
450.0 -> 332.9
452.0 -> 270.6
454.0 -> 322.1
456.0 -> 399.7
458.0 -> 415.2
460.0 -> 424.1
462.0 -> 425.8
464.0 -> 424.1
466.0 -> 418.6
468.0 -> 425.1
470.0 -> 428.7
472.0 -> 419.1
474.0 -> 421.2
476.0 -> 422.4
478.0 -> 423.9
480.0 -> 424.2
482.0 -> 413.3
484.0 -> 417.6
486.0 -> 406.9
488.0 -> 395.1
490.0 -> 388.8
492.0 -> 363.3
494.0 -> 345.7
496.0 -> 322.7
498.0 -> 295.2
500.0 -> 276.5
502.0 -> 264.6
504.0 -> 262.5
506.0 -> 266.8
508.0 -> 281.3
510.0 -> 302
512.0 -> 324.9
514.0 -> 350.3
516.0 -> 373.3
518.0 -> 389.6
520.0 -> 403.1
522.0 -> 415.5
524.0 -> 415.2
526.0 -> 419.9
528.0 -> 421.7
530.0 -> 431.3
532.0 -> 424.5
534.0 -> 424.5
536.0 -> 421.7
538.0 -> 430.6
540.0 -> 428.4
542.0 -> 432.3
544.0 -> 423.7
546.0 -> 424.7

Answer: 5.2 mm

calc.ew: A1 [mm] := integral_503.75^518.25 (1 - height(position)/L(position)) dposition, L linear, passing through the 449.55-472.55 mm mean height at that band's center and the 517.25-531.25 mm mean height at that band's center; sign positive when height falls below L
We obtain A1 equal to 3.3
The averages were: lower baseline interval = 393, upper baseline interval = 414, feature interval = 318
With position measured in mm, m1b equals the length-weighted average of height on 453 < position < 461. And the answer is 390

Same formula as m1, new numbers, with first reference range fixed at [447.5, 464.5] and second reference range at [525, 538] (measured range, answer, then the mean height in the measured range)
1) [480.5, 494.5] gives 0.15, 393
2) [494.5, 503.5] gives 2.51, 291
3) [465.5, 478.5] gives -1.17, 423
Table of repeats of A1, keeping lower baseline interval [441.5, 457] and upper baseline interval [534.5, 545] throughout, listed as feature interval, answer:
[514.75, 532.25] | 0.4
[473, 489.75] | -1.0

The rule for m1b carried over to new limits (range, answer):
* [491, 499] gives 332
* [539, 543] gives 430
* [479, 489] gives 411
